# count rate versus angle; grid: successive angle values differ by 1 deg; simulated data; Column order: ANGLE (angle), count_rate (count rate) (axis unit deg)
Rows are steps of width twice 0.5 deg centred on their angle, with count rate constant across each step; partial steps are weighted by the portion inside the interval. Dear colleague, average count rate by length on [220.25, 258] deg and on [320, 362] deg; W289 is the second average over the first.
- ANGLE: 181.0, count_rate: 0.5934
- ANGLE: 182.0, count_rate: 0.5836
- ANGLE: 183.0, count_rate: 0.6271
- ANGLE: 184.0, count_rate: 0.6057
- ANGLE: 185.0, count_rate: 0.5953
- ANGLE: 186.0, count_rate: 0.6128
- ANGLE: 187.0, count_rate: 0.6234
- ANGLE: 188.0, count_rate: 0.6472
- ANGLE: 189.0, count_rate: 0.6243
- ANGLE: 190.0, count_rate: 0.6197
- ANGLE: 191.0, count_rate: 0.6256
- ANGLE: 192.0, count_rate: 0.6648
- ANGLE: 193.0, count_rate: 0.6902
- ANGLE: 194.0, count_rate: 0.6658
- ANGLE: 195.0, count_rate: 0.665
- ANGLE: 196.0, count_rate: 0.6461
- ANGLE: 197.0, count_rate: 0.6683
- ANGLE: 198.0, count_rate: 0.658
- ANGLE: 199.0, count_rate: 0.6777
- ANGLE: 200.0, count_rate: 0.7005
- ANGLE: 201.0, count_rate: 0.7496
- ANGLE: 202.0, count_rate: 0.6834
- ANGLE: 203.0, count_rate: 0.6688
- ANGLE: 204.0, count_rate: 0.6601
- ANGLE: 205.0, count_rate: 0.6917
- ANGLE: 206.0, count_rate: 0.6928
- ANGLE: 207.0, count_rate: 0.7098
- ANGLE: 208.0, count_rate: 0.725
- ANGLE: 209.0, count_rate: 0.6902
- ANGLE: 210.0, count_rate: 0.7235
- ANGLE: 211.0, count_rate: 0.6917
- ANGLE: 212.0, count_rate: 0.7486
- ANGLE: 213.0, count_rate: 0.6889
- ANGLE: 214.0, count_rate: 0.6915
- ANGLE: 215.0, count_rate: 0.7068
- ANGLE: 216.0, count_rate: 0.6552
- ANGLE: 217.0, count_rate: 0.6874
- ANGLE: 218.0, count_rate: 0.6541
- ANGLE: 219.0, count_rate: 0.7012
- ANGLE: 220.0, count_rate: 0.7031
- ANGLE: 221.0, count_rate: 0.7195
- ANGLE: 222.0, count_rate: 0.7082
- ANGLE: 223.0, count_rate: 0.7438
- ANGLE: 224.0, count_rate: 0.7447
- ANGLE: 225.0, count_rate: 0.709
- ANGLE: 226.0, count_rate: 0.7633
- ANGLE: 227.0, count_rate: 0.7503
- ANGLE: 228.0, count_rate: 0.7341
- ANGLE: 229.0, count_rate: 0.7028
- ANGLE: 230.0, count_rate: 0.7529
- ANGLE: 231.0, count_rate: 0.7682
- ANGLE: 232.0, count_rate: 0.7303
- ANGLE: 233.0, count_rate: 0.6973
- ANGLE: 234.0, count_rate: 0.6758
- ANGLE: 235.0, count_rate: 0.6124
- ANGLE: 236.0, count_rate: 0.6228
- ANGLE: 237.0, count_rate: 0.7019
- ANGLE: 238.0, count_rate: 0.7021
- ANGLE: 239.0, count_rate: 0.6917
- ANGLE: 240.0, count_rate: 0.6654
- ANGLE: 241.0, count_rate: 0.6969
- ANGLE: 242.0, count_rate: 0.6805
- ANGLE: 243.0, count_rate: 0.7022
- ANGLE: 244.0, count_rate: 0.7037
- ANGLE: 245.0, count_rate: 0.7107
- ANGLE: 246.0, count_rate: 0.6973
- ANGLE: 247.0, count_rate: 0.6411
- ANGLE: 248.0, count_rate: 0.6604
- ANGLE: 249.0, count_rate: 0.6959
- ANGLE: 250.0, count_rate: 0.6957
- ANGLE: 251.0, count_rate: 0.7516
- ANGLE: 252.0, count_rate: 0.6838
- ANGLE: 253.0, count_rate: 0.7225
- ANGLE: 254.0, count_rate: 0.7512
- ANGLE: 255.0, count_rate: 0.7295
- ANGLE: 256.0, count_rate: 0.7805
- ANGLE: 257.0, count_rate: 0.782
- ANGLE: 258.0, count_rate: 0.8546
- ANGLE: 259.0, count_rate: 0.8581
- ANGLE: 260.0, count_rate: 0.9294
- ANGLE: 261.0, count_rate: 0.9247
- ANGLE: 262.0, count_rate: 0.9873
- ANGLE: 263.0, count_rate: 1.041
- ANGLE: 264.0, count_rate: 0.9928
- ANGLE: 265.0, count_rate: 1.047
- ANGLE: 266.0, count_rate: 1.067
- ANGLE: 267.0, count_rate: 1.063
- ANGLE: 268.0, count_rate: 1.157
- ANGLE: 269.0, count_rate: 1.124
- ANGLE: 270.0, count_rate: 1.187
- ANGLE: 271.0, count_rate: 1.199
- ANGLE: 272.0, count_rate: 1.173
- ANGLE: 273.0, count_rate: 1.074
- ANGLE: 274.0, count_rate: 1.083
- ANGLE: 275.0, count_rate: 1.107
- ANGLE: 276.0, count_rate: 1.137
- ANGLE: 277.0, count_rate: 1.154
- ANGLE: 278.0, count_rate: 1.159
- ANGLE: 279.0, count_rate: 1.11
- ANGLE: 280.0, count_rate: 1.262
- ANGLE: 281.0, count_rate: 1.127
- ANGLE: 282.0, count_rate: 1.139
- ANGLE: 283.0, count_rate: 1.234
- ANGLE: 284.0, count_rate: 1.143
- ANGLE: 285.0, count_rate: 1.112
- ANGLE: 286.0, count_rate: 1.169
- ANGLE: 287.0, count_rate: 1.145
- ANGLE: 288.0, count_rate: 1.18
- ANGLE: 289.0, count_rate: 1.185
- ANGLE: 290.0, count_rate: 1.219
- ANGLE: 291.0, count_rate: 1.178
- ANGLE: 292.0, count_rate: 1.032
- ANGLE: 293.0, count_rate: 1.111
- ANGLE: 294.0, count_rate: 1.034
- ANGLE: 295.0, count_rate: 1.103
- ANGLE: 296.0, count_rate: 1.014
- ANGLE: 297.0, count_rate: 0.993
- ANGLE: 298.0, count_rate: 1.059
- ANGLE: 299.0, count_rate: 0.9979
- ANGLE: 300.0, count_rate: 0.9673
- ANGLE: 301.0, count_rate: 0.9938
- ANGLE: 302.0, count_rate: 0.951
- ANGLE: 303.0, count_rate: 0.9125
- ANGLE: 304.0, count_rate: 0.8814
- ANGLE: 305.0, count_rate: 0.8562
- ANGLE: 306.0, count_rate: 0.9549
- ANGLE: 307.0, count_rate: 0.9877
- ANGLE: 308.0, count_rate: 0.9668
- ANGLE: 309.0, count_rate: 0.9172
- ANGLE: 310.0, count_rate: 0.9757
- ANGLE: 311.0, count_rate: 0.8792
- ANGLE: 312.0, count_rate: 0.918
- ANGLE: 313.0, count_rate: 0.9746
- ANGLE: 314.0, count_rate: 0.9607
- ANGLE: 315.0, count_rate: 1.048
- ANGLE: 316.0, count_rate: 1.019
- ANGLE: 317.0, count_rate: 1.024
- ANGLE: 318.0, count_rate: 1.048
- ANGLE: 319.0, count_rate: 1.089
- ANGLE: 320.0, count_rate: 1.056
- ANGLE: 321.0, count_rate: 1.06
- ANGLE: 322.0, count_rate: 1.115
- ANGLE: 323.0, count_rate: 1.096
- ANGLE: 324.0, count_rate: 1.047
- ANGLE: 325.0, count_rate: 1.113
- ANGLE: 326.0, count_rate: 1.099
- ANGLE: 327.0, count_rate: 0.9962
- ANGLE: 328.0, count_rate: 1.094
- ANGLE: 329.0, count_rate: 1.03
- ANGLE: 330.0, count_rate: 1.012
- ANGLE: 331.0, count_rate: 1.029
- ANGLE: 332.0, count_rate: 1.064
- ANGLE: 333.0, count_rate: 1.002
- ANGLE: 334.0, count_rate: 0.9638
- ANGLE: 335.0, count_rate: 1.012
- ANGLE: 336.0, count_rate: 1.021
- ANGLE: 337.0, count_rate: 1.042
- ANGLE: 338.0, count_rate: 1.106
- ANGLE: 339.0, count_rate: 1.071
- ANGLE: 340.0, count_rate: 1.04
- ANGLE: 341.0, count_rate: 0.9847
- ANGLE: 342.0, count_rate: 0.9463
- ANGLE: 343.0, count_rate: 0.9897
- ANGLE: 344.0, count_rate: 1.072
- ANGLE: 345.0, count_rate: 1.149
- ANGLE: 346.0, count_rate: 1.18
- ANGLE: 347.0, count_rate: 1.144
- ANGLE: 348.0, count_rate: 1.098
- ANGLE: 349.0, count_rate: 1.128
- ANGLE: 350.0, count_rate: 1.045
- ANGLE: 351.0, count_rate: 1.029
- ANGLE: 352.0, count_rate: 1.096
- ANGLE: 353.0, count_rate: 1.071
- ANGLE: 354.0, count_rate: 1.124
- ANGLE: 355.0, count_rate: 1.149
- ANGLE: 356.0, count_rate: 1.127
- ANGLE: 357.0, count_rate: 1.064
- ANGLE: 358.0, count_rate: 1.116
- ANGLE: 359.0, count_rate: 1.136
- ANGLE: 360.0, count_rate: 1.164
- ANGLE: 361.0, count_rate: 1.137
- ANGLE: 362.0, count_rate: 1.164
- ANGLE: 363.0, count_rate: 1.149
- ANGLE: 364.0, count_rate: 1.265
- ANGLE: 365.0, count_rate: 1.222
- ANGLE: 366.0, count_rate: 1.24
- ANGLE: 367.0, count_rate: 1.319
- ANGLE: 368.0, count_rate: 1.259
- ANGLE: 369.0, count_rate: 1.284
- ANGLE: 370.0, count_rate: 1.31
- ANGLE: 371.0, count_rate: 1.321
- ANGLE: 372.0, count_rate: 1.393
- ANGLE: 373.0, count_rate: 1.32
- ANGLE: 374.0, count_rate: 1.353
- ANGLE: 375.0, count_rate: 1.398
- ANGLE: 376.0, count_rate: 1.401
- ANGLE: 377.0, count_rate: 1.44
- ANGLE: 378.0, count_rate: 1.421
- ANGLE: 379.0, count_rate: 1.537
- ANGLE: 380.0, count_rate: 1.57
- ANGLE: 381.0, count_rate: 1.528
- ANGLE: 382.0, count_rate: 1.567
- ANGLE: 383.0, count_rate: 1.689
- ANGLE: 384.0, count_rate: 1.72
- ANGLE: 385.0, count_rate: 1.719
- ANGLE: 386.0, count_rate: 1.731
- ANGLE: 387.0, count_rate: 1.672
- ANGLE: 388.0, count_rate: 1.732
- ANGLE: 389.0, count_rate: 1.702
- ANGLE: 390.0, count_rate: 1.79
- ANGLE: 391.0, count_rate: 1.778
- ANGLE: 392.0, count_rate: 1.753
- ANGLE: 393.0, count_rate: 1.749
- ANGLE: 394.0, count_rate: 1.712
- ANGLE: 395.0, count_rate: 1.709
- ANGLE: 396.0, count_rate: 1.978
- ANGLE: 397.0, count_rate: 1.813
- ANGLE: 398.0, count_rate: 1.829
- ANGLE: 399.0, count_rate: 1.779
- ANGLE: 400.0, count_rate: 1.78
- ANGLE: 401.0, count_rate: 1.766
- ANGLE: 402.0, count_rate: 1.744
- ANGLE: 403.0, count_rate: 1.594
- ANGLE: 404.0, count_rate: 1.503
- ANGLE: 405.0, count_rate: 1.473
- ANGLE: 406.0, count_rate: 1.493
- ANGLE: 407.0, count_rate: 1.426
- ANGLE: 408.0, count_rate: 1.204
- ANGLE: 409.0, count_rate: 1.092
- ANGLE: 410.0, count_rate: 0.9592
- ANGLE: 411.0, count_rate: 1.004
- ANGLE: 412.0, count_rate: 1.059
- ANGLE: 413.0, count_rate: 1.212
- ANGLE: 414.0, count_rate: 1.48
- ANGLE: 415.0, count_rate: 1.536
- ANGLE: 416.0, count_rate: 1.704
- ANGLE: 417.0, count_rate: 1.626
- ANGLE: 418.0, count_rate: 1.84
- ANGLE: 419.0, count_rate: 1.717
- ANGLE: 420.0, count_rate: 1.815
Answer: 1.51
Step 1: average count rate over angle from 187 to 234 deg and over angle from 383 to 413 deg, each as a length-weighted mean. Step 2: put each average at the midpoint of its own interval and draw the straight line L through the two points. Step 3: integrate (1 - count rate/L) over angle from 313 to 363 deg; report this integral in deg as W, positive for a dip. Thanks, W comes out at 9.0 deg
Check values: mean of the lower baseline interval 0.695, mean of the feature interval 1.07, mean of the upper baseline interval 1.59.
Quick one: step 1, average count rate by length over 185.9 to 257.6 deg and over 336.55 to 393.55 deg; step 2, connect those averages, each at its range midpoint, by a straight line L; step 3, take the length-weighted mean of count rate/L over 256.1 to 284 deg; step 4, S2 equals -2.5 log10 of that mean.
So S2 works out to -0.18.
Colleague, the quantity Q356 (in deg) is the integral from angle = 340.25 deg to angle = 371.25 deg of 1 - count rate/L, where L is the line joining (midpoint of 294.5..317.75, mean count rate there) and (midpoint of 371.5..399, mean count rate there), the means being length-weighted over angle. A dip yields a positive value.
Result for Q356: 5.48 deg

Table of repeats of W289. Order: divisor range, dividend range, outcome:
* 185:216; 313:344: 1.54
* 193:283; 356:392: 1.75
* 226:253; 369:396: 2.26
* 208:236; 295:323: 1.40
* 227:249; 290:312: 1.43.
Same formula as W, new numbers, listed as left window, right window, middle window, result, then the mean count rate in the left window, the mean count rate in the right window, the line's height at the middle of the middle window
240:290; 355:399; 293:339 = 6.96 deg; 0.963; 1.47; 1.19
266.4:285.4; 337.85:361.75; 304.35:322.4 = 2.05 deg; 1.14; 1.09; 1.12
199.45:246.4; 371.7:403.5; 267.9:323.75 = 2.09 deg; 0.702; 1.65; 1.12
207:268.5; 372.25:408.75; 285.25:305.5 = 0.53 deg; 0.758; 1.62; 1.08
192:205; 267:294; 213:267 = 9.52 deg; 0.678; 1.15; 0.915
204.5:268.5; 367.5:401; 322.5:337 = 2.78 deg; 0.756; 1.6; 1.29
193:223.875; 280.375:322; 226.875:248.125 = 2.81 deg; 0.693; 1.04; 0.802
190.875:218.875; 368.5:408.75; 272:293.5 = -1.58 deg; 0.686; 1.59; 1.07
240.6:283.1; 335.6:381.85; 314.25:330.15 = 0.61 deg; 0.934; 1.2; 1.1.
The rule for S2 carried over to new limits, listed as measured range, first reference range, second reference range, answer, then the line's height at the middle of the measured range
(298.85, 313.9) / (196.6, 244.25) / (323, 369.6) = 0.04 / 0.973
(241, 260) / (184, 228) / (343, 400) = 0.20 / 0.877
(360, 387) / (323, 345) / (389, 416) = -0.05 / 1.34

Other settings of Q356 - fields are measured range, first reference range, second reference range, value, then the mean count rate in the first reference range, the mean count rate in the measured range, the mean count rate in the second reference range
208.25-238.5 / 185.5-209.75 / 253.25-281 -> 3.5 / 0.67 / 0.706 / 1.03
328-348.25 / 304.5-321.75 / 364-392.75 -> 2.3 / 0.986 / 1.05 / 1.5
